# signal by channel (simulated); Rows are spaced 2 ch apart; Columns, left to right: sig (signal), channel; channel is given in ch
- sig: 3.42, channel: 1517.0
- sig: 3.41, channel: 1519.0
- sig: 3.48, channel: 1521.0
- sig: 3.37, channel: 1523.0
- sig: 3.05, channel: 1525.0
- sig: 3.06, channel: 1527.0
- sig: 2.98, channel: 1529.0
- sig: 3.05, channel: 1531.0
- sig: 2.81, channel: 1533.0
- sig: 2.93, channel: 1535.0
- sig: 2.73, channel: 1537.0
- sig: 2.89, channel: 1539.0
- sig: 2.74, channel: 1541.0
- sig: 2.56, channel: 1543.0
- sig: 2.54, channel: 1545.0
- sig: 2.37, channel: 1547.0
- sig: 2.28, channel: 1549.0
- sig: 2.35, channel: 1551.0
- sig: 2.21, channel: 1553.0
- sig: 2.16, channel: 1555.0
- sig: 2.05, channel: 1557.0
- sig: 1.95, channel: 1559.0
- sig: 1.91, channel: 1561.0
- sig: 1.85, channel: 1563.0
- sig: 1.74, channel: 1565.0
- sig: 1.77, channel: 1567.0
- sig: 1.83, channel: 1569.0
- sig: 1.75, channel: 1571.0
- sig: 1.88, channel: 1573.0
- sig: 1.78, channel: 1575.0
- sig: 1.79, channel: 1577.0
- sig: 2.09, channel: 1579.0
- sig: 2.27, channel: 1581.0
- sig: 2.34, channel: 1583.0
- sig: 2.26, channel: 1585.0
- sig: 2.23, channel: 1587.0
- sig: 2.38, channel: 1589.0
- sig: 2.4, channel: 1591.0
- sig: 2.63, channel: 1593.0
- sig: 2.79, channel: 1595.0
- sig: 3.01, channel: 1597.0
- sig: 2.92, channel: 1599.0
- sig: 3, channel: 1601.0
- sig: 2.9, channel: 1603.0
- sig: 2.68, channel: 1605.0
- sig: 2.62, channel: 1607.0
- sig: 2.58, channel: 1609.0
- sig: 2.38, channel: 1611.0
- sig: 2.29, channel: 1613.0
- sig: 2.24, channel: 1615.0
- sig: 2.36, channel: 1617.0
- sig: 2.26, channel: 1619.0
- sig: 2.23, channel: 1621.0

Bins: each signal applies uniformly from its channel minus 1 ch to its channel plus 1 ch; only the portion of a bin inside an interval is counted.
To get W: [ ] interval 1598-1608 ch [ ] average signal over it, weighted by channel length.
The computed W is 2.82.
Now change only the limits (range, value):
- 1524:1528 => 3.05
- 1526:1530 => 3.02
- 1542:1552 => 2.42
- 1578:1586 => 2.24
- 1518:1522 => 3.45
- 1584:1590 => 2.29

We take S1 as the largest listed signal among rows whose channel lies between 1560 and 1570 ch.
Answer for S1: 1.91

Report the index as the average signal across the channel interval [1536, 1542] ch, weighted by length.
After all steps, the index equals 2.79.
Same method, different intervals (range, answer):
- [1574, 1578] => 1.79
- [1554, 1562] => 2.02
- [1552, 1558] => 2.14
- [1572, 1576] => 1.83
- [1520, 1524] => 3.42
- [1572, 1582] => 1.96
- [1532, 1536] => 2.87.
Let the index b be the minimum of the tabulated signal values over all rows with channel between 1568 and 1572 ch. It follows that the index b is 1.75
